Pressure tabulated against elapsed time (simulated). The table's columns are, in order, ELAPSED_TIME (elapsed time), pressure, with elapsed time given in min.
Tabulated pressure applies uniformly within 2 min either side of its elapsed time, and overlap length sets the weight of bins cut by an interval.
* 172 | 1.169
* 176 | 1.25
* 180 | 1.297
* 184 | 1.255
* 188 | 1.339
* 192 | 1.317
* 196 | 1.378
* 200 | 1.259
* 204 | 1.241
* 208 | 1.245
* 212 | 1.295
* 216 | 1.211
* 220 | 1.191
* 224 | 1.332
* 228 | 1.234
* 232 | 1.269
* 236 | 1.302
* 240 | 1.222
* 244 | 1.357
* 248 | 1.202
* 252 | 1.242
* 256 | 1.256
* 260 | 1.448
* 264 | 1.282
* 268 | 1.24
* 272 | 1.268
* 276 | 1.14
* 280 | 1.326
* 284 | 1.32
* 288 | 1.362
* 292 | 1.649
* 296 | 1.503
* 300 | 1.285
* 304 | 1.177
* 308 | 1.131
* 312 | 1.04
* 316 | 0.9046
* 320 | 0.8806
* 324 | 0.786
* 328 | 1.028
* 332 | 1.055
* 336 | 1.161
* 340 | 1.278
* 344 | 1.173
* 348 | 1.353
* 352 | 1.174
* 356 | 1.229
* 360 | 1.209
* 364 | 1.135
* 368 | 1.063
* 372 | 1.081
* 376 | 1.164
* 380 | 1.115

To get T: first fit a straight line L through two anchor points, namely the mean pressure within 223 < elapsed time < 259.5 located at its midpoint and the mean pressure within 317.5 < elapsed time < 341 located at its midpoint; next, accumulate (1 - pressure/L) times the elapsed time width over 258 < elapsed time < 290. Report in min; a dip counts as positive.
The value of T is -3.3 min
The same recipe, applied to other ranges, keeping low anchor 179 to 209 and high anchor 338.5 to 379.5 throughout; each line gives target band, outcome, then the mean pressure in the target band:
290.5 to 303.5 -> -2.3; 1.44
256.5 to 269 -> -0.8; 1.32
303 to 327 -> 4.6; 0.98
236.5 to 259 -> -0.2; 1.27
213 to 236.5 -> 0.3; 1.26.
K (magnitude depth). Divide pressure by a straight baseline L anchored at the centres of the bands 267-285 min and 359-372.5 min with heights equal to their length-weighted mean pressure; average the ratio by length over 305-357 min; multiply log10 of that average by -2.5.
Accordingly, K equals 0.08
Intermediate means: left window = 1.26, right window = 1.12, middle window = 1.09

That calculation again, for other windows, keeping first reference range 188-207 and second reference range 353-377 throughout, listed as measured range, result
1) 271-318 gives -0.04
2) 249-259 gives -0.01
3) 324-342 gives 0.08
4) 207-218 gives 0.03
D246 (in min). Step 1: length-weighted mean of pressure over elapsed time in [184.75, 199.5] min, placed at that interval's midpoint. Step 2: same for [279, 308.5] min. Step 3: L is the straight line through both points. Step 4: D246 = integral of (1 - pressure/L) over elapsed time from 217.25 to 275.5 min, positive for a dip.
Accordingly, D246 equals 3.1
